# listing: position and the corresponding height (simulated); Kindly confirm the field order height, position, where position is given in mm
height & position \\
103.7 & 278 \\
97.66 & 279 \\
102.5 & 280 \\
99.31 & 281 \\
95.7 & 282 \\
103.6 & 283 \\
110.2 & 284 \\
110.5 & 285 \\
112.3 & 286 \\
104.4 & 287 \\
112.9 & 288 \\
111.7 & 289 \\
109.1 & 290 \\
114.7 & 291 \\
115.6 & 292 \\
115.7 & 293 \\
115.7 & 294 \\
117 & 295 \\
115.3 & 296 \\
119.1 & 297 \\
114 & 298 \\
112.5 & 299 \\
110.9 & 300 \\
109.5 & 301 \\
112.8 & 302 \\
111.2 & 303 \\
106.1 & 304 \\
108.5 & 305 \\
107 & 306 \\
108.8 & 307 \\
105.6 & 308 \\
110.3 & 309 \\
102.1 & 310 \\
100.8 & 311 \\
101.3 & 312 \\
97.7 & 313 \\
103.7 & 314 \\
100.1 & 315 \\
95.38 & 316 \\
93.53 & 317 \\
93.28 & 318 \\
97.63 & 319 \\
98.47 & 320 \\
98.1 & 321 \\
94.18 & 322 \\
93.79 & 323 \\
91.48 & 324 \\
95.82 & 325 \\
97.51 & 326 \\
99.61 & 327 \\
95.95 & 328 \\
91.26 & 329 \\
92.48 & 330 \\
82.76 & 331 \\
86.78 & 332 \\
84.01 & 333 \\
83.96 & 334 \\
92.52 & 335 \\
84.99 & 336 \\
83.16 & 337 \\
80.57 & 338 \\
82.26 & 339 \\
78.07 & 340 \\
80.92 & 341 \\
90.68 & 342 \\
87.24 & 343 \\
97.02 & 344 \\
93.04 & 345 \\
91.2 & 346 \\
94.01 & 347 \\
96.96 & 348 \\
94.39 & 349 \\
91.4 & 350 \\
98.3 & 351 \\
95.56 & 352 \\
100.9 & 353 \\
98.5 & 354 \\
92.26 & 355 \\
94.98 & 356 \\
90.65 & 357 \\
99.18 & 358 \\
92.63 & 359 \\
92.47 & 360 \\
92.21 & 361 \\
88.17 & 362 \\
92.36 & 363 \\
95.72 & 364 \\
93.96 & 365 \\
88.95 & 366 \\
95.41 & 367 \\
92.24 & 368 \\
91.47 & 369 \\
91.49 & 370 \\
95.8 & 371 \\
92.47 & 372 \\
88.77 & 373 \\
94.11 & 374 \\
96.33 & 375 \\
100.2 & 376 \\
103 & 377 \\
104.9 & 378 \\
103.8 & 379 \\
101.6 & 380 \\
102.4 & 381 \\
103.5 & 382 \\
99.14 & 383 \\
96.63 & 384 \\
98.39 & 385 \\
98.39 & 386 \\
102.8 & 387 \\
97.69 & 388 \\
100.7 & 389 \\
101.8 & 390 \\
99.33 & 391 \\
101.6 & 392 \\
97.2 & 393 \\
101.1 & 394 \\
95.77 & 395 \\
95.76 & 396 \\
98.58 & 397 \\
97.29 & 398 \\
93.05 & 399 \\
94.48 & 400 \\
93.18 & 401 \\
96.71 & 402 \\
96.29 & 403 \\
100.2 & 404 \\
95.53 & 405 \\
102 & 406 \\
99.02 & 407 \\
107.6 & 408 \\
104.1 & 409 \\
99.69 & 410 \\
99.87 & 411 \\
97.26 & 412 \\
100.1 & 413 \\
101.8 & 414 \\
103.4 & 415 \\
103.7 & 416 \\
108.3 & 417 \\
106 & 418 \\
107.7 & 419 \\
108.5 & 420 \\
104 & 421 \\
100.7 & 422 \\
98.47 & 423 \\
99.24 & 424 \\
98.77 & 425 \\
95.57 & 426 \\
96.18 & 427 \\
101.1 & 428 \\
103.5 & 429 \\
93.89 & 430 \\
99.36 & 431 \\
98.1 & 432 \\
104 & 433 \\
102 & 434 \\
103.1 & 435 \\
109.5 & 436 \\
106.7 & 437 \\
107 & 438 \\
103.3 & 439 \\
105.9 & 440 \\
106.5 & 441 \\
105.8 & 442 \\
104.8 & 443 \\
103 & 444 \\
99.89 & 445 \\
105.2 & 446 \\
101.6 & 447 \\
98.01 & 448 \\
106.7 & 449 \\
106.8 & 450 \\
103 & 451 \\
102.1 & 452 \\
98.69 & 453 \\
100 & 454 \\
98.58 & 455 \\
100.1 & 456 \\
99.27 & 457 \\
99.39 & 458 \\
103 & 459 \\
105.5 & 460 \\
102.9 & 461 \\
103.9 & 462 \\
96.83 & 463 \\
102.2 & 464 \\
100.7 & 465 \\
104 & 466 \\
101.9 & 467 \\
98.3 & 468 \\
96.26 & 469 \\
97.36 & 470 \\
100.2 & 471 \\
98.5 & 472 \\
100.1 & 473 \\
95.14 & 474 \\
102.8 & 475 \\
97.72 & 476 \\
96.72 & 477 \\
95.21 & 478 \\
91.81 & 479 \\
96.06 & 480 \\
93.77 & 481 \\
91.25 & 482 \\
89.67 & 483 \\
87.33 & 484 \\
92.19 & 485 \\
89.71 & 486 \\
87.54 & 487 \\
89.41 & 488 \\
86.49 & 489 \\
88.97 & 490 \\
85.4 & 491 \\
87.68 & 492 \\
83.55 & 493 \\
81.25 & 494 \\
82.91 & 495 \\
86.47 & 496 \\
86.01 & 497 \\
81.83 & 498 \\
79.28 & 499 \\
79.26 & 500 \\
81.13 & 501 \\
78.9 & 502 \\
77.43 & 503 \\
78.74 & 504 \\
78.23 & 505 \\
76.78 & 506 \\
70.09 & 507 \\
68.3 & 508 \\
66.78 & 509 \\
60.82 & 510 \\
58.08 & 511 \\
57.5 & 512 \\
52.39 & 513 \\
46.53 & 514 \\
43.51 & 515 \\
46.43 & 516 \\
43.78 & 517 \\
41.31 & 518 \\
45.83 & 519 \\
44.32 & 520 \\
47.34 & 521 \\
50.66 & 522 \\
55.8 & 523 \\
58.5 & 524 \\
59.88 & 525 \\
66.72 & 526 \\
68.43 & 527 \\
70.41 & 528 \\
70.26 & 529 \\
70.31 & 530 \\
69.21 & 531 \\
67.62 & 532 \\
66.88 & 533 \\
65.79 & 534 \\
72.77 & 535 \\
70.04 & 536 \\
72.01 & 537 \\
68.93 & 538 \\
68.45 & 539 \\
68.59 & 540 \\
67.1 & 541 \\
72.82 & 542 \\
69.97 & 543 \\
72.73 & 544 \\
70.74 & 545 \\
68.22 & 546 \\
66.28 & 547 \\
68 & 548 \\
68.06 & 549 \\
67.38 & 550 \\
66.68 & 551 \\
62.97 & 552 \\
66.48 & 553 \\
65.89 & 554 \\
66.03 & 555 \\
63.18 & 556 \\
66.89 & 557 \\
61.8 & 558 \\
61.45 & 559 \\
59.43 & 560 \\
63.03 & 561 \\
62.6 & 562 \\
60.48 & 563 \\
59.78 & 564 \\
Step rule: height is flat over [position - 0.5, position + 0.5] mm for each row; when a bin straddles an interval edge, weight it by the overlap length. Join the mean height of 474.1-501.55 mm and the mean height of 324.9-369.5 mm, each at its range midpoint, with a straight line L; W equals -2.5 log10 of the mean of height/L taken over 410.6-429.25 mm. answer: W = -0.134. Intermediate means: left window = 91.4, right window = 88.6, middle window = 102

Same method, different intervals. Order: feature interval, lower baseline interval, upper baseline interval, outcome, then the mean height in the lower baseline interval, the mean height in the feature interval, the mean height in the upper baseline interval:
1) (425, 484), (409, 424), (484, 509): -0.08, 103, 100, 82.2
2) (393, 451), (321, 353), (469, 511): -0.15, 90.7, 101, 86.1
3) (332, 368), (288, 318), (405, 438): 0.16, 108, 91.1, 102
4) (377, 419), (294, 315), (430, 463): 0.05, 109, 100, 103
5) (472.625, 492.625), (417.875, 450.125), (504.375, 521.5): -0.24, 103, 92.1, 55.9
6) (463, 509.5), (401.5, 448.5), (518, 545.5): -0.10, 102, 88.8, 64.5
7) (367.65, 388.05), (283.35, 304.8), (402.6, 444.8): 0.08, 112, 97.9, 102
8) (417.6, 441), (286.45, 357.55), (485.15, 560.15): -0.23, 99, 102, 68.6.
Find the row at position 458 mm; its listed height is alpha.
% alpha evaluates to 99.39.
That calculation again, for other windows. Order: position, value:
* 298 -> 114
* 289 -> 111.7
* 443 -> 104.8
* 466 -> 104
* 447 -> 101.6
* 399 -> 93.05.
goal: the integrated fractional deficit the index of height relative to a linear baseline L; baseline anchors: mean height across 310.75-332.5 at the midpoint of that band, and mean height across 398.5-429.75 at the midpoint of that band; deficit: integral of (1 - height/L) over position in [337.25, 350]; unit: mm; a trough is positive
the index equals 1.0 mm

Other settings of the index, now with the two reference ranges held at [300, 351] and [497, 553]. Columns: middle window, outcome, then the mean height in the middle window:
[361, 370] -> -0.27 mm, 92.2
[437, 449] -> -4.03 mm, 104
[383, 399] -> -2.43 mm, 98.7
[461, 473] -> -4.20 mm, 100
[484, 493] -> -2.18 mm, 88.1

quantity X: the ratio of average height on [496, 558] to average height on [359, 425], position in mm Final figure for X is 0.7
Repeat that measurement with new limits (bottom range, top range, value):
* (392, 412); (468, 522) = 0.80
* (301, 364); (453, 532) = 0.85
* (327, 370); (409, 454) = 1.12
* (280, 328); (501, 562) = 0.61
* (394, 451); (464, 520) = 0.80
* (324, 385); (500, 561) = 0.69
